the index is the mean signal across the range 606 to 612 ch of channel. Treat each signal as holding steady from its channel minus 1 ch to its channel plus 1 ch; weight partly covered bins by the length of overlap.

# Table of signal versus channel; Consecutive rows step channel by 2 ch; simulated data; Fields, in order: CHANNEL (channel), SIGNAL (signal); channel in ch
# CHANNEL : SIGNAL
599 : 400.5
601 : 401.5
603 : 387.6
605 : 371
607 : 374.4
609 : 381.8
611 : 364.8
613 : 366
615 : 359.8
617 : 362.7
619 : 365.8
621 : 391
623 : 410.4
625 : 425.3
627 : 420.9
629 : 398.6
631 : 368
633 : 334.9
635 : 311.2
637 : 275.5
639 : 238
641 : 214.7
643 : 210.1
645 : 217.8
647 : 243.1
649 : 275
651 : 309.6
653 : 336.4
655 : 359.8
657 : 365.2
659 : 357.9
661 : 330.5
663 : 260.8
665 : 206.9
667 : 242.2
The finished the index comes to 374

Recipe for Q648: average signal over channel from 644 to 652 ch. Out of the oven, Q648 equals 261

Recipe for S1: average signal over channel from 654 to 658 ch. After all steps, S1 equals 362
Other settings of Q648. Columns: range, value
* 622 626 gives 418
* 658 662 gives 344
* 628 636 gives 353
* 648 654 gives 307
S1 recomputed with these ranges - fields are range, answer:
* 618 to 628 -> 403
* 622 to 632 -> 405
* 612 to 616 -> 363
